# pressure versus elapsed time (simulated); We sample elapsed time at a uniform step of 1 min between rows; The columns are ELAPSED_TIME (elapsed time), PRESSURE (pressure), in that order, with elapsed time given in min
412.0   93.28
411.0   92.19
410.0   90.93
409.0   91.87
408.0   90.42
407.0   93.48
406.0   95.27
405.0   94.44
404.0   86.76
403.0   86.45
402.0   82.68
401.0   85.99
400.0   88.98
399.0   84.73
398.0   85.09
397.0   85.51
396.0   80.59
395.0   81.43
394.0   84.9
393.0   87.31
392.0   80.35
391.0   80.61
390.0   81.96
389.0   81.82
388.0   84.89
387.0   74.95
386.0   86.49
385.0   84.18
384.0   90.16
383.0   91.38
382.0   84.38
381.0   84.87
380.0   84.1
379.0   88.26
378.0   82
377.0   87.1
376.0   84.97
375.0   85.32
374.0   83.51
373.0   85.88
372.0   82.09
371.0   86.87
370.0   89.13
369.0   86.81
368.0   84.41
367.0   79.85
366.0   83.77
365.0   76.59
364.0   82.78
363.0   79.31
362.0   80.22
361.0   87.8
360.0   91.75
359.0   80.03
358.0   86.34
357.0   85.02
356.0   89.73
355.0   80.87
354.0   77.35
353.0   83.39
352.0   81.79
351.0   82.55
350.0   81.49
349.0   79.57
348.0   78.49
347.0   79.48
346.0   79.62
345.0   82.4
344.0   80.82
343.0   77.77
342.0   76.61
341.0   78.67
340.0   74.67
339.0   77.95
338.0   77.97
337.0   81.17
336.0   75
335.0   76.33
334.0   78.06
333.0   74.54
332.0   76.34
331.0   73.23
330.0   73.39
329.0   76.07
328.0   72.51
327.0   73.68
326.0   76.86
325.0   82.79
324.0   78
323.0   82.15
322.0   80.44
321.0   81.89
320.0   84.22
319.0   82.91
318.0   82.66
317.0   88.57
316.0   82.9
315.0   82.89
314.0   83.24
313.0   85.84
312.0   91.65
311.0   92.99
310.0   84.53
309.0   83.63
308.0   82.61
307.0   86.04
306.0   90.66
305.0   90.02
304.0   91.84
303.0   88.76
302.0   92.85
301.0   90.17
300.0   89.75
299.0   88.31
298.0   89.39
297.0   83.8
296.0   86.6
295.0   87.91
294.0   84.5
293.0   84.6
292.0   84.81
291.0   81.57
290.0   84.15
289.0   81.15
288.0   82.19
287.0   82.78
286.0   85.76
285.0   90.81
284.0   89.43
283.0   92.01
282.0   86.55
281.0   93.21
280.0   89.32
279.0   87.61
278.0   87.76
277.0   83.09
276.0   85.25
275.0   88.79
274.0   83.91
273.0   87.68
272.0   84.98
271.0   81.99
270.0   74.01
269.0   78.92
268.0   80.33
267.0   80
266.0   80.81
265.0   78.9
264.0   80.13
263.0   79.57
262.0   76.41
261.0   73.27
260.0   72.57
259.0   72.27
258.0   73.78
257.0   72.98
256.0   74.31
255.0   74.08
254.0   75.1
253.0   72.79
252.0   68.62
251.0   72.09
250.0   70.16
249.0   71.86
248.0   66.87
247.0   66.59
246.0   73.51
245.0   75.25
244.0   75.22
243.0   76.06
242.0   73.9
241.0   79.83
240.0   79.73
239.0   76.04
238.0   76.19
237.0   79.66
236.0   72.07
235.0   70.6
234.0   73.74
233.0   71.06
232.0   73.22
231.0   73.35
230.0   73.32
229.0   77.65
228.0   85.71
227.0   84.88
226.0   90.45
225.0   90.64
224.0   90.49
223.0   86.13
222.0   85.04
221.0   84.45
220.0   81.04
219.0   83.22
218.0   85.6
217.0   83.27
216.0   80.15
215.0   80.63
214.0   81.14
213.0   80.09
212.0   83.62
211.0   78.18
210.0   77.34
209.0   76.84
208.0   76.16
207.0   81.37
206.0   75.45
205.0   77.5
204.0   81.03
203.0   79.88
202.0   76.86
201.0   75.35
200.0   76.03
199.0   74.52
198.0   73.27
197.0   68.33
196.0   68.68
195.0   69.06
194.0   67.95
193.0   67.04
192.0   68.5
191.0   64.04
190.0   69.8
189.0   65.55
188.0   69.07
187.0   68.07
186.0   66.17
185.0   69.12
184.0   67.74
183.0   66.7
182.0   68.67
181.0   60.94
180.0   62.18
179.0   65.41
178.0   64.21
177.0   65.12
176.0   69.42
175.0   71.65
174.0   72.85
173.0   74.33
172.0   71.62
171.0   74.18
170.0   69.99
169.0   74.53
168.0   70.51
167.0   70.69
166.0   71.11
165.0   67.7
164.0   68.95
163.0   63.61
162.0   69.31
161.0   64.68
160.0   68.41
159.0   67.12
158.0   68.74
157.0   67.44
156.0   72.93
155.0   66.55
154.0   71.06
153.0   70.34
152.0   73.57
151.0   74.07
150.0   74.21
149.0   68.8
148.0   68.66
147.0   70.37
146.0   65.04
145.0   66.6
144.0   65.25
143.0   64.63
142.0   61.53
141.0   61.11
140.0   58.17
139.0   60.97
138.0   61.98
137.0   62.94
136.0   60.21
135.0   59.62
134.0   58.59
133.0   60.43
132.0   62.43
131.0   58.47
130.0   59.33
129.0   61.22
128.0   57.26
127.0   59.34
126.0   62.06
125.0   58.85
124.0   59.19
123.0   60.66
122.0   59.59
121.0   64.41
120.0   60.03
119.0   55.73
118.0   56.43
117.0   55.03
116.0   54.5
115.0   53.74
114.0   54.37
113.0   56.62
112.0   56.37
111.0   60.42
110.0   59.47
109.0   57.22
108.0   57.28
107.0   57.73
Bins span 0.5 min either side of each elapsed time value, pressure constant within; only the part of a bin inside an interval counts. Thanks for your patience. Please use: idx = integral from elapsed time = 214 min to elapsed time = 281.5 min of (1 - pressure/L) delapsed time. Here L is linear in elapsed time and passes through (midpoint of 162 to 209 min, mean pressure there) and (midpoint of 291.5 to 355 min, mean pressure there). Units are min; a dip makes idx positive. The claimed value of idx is -2.7 min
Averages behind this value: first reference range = 70.5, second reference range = 82.2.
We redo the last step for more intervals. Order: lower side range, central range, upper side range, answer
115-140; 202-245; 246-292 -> -3.7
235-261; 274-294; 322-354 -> -2.9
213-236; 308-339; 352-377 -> 0.9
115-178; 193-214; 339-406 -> -1.8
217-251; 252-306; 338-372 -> -2.5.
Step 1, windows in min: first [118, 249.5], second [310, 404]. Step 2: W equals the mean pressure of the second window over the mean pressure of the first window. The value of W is 1.2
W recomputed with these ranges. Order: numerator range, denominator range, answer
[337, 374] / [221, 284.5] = 1.04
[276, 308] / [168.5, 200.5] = 1.27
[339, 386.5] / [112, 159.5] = 1.33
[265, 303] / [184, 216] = 1.16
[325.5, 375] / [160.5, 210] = 1.14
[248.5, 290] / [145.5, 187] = 1.17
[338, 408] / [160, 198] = 1.22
